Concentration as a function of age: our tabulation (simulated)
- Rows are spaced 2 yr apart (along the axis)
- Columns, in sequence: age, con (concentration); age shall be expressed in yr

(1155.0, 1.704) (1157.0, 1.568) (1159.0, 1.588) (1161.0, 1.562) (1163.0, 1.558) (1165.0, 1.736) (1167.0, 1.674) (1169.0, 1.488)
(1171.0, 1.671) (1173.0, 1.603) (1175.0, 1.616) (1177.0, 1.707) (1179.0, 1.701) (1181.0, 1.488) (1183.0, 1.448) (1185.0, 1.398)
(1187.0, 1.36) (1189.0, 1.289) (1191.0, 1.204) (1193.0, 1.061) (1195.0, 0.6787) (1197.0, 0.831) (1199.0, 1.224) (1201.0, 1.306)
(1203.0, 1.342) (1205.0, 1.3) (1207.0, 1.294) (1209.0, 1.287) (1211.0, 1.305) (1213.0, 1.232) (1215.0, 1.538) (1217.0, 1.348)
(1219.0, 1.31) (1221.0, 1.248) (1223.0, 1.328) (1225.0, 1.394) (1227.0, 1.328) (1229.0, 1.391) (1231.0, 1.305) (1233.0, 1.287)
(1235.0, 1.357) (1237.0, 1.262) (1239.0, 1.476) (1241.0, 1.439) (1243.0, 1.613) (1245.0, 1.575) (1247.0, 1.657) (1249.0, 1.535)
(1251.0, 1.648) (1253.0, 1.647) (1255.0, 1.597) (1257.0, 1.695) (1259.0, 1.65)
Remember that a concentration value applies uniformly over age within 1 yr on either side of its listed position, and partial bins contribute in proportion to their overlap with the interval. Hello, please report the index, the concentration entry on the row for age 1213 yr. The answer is 1.232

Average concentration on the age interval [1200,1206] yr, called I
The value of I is 1.32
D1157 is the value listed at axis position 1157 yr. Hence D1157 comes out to 1.568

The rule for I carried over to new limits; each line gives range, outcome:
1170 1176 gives 1.63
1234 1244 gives 1.43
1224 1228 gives 1.36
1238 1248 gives 1.55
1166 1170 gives 1.58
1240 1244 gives 1.53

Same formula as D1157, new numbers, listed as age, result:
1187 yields 1.36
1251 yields 1.648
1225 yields 1.394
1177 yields 1.707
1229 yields 1.391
